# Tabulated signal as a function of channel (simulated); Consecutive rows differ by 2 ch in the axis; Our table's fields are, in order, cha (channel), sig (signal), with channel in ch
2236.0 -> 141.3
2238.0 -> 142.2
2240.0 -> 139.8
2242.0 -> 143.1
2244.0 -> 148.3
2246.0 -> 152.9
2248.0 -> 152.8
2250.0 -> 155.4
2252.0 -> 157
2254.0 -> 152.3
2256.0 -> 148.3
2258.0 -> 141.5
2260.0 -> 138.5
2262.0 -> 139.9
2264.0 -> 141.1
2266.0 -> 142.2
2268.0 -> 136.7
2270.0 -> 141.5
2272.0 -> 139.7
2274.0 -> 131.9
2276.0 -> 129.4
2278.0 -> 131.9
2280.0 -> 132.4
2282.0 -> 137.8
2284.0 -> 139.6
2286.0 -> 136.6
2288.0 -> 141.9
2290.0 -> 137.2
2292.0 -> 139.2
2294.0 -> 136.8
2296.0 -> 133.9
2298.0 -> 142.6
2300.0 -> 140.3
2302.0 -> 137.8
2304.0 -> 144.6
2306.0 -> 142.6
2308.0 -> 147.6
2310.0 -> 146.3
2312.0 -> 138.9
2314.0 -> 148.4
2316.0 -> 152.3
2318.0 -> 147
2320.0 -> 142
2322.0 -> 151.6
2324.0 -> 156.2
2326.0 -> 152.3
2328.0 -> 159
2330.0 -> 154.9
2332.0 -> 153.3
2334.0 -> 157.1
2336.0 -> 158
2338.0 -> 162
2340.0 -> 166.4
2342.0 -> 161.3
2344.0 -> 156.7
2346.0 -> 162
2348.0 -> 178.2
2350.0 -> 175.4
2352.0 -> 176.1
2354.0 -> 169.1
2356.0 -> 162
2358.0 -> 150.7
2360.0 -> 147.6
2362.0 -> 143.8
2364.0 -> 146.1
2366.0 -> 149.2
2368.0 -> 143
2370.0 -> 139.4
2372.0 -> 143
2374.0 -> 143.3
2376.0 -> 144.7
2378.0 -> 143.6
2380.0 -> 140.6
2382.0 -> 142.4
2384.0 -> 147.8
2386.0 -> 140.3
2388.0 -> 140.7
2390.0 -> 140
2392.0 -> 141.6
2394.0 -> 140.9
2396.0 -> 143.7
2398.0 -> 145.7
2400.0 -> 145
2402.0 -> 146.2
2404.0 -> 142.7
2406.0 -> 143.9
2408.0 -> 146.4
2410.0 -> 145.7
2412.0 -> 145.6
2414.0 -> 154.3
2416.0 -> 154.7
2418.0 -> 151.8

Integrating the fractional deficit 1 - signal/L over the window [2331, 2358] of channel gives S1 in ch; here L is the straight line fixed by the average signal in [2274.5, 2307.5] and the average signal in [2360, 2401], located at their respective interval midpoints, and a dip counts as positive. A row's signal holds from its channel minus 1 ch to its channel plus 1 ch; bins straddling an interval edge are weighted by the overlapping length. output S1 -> -4.4 ch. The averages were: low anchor 138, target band 164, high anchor 143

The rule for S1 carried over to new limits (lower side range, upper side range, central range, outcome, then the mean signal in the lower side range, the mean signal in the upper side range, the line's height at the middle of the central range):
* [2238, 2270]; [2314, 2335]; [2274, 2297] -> 2.0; 146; 152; 149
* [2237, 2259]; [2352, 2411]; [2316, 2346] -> -1.8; 149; 146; 147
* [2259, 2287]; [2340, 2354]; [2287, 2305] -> 0.9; 137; 168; 147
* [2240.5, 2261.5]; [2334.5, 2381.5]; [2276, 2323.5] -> 3.2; 149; 155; 151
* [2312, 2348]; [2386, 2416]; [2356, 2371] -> 0.4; 156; 145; 150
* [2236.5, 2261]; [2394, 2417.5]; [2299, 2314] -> 0.4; 148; 147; 147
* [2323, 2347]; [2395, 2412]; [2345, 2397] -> 0.5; 158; 145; 151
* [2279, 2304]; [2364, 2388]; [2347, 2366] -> -2.4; 138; 143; 142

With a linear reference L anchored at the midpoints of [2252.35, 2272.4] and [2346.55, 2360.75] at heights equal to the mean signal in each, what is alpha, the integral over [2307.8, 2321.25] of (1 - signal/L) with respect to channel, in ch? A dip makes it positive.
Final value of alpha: 0.8 ch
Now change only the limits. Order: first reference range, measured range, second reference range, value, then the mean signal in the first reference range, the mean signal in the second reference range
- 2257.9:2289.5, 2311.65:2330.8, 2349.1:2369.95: -0.41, 138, 155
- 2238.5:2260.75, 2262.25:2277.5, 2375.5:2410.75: 1.04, 148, 143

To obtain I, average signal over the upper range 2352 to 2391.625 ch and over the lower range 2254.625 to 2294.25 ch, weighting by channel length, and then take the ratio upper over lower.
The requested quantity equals 1.1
